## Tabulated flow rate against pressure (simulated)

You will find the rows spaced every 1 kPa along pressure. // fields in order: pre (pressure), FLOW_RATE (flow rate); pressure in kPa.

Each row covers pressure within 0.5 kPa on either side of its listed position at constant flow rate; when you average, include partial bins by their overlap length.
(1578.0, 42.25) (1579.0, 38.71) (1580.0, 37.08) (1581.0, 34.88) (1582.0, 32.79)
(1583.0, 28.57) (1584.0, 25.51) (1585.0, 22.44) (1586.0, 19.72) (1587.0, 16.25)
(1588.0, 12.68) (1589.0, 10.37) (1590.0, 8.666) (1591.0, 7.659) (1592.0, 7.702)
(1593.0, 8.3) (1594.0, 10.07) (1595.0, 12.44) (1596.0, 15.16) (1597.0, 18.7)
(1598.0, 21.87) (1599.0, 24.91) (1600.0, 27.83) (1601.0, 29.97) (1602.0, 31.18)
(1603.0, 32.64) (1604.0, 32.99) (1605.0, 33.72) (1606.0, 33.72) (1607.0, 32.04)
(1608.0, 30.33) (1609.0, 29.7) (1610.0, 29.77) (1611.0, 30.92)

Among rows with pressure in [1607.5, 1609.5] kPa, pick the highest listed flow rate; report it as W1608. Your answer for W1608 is 30.33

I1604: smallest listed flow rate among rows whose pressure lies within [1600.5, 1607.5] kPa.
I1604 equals 29.97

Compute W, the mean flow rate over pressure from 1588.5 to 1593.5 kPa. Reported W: 8.54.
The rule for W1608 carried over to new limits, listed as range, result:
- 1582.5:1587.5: 28.57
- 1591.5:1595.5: 12.44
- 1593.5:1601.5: 29.97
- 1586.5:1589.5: 16.25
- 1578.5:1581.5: 38.71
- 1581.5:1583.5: 32.79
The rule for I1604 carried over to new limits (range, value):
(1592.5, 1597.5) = 8.3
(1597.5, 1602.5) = 21.87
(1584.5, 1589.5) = 10.37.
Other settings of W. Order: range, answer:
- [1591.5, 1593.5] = 8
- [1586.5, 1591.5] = 11.1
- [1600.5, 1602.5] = 30.6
